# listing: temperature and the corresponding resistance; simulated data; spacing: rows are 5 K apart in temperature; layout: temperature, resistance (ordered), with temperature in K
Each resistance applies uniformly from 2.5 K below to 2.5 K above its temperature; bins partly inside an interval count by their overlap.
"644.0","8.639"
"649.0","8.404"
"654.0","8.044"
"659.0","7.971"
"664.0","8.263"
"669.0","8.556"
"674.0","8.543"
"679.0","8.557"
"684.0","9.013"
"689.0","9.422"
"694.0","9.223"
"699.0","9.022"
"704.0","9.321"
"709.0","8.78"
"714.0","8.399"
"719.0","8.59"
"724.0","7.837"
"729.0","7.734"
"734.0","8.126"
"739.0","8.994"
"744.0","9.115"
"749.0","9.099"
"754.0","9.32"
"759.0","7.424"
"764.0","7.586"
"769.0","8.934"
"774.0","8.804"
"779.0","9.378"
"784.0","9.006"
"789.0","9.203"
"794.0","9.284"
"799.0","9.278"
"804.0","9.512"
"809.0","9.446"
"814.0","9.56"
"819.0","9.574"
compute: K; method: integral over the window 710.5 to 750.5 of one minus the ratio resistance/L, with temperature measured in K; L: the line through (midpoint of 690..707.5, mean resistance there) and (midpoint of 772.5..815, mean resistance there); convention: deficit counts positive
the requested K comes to 3.2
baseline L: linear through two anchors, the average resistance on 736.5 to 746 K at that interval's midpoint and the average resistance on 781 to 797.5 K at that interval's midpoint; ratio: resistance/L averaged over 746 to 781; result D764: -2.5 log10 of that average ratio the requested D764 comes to 0.06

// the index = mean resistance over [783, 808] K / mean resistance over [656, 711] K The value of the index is 1.06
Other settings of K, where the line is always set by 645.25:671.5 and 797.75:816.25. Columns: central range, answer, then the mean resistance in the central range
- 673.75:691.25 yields -0.95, 8.92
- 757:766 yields 1.57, 7.5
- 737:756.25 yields -0.34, 9.13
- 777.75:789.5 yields 0.12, 9.18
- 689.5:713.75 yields -1.24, 9.05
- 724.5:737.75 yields 1.25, 8.02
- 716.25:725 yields 0.48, 8.28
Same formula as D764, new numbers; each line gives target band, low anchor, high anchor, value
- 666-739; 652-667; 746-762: -0.043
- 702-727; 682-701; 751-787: 0.058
